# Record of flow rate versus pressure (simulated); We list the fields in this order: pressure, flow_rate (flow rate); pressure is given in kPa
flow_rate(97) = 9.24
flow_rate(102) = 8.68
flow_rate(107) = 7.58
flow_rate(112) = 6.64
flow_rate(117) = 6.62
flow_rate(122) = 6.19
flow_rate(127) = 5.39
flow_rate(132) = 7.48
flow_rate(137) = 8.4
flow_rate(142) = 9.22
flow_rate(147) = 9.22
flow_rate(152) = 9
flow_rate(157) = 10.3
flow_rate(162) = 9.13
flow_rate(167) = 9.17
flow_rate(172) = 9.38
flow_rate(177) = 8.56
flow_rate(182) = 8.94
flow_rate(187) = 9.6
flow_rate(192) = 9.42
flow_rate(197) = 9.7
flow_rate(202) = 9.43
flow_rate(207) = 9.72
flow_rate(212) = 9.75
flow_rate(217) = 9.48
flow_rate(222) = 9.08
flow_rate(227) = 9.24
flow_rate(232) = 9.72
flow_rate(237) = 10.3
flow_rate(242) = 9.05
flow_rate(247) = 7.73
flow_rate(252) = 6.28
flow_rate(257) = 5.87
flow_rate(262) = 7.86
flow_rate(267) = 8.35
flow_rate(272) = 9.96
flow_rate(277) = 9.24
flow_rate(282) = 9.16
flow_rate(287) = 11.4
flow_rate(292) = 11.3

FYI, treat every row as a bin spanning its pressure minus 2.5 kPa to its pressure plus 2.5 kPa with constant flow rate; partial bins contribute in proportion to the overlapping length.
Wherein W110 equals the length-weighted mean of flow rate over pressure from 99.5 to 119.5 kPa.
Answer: 7.38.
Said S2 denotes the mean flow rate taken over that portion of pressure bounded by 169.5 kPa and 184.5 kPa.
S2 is 8.96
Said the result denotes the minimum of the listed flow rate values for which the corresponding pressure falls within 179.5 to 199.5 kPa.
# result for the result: 8.94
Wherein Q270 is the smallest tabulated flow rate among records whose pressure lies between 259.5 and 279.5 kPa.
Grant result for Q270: 7.86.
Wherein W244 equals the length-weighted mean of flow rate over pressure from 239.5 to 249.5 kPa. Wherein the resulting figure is 8.39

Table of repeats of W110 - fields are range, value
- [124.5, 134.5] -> 6.44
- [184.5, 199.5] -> 9.57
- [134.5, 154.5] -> 8.96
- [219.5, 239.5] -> 9.59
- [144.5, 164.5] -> 9.41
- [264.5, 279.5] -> 9.18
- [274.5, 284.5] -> 9.2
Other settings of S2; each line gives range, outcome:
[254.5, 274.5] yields 8.01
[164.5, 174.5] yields 9.28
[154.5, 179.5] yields 9.31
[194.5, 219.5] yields 9.62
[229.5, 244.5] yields 9.69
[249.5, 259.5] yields 6.08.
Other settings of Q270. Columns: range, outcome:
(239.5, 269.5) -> 5.87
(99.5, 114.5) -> 6.64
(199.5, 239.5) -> 9.08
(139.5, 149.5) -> 9.22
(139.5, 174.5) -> 9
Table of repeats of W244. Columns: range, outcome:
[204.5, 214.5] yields 9.73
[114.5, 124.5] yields 6.41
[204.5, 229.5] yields 9.45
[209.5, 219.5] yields 9.62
